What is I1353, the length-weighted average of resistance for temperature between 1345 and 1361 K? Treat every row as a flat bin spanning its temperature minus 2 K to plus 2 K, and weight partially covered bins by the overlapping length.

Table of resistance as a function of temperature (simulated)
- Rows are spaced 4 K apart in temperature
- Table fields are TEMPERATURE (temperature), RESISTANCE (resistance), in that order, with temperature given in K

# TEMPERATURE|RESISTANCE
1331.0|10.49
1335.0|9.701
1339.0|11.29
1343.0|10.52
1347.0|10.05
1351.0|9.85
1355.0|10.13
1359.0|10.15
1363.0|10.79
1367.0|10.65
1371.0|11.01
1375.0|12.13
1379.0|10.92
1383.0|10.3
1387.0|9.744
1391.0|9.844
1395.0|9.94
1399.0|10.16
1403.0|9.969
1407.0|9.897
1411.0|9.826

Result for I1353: 10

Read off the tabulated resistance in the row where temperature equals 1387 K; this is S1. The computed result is 9.744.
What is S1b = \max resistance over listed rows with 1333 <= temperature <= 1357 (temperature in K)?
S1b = 11.29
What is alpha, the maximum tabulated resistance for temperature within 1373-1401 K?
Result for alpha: 12.13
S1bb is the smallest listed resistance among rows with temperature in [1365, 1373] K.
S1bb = 10.65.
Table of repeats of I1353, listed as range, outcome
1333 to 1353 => 10.3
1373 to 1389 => 10.8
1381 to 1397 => 9.96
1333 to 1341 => 10.5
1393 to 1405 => 10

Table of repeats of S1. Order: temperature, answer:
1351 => 9.85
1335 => 9.701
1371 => 11.01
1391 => 9.844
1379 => 10.92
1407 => 9.897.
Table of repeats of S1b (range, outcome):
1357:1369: 10.79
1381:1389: 10.3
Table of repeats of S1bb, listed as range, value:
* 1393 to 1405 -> 9.94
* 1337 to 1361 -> 9.85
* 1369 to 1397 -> 9.744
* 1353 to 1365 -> 10.13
